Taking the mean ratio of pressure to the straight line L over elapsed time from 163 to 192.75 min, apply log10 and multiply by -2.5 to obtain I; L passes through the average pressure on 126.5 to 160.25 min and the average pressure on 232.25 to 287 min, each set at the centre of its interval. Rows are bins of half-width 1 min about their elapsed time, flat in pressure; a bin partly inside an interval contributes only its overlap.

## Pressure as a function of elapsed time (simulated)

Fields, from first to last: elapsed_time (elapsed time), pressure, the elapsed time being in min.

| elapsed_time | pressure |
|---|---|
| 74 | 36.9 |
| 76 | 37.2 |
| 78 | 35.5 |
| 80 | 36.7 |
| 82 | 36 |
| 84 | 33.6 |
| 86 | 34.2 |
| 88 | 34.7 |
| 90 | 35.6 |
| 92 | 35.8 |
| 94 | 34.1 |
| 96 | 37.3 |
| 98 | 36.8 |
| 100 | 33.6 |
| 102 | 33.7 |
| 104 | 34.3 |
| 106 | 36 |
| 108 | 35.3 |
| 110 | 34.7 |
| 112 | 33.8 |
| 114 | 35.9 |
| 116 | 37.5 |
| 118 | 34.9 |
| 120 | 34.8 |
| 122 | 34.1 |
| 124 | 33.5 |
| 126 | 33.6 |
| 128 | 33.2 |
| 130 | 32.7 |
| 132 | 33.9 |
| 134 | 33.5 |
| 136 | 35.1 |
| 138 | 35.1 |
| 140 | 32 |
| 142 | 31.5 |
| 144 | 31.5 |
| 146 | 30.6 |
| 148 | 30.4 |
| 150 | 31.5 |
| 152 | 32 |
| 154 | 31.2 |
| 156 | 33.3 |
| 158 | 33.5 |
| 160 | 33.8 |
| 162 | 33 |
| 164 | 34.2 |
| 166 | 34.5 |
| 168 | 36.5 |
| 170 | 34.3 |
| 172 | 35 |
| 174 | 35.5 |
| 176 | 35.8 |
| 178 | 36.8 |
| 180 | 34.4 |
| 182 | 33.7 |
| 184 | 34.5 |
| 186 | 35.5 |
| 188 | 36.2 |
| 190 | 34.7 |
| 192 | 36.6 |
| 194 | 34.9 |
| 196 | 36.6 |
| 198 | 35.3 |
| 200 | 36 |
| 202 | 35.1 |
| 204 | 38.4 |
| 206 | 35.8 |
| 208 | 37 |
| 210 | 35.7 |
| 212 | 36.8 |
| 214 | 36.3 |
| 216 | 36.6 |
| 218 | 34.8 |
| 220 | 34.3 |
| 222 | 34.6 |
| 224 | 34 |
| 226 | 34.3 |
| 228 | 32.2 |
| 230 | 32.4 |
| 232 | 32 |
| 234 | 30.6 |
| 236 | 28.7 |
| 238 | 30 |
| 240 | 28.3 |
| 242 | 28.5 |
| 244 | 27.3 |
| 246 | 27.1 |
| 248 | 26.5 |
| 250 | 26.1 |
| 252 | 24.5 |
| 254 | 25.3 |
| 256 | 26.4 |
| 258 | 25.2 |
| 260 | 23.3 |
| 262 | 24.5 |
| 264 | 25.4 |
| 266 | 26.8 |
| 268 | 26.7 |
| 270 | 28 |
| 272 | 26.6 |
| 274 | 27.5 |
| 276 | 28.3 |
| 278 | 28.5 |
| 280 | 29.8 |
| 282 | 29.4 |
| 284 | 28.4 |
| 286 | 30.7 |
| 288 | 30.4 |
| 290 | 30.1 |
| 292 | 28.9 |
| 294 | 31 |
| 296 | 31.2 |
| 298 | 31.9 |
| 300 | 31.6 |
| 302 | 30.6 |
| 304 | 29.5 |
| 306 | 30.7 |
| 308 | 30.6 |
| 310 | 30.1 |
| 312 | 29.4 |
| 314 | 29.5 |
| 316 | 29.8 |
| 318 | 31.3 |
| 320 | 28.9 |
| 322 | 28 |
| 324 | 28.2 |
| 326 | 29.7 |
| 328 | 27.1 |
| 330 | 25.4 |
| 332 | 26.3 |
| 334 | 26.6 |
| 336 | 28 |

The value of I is -0.136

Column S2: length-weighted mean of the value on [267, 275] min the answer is 27.2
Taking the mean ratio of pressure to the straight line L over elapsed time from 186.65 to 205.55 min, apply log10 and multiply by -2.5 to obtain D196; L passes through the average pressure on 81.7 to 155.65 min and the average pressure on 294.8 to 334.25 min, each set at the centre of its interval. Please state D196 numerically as -0.12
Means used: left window 34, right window 29.4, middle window 36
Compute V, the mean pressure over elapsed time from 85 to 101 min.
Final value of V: 35.3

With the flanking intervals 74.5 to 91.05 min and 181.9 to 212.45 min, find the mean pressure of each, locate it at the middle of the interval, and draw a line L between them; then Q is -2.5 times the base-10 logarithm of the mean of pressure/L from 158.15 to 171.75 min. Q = 0.04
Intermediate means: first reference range 35.5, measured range 34.4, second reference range 35.8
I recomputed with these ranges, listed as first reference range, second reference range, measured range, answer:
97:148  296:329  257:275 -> 0.186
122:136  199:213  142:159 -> 0.086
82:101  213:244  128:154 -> 0.054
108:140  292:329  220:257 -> 0.076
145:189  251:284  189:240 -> -0.131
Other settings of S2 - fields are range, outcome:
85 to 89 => 34.5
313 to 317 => 29.6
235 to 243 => 28.9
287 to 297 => 30.3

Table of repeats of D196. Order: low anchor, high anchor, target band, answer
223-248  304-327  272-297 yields 0.018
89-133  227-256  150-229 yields -0.132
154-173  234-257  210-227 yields -0.192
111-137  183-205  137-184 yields 0.051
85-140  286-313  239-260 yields 0.197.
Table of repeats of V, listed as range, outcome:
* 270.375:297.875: 29.3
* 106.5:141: 34.4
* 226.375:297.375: 28.3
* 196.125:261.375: 31.6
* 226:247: 29.9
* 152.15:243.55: 34.2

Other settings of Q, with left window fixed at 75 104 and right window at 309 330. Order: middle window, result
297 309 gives -0.048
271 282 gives 0.072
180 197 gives -0.086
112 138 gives -0.002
